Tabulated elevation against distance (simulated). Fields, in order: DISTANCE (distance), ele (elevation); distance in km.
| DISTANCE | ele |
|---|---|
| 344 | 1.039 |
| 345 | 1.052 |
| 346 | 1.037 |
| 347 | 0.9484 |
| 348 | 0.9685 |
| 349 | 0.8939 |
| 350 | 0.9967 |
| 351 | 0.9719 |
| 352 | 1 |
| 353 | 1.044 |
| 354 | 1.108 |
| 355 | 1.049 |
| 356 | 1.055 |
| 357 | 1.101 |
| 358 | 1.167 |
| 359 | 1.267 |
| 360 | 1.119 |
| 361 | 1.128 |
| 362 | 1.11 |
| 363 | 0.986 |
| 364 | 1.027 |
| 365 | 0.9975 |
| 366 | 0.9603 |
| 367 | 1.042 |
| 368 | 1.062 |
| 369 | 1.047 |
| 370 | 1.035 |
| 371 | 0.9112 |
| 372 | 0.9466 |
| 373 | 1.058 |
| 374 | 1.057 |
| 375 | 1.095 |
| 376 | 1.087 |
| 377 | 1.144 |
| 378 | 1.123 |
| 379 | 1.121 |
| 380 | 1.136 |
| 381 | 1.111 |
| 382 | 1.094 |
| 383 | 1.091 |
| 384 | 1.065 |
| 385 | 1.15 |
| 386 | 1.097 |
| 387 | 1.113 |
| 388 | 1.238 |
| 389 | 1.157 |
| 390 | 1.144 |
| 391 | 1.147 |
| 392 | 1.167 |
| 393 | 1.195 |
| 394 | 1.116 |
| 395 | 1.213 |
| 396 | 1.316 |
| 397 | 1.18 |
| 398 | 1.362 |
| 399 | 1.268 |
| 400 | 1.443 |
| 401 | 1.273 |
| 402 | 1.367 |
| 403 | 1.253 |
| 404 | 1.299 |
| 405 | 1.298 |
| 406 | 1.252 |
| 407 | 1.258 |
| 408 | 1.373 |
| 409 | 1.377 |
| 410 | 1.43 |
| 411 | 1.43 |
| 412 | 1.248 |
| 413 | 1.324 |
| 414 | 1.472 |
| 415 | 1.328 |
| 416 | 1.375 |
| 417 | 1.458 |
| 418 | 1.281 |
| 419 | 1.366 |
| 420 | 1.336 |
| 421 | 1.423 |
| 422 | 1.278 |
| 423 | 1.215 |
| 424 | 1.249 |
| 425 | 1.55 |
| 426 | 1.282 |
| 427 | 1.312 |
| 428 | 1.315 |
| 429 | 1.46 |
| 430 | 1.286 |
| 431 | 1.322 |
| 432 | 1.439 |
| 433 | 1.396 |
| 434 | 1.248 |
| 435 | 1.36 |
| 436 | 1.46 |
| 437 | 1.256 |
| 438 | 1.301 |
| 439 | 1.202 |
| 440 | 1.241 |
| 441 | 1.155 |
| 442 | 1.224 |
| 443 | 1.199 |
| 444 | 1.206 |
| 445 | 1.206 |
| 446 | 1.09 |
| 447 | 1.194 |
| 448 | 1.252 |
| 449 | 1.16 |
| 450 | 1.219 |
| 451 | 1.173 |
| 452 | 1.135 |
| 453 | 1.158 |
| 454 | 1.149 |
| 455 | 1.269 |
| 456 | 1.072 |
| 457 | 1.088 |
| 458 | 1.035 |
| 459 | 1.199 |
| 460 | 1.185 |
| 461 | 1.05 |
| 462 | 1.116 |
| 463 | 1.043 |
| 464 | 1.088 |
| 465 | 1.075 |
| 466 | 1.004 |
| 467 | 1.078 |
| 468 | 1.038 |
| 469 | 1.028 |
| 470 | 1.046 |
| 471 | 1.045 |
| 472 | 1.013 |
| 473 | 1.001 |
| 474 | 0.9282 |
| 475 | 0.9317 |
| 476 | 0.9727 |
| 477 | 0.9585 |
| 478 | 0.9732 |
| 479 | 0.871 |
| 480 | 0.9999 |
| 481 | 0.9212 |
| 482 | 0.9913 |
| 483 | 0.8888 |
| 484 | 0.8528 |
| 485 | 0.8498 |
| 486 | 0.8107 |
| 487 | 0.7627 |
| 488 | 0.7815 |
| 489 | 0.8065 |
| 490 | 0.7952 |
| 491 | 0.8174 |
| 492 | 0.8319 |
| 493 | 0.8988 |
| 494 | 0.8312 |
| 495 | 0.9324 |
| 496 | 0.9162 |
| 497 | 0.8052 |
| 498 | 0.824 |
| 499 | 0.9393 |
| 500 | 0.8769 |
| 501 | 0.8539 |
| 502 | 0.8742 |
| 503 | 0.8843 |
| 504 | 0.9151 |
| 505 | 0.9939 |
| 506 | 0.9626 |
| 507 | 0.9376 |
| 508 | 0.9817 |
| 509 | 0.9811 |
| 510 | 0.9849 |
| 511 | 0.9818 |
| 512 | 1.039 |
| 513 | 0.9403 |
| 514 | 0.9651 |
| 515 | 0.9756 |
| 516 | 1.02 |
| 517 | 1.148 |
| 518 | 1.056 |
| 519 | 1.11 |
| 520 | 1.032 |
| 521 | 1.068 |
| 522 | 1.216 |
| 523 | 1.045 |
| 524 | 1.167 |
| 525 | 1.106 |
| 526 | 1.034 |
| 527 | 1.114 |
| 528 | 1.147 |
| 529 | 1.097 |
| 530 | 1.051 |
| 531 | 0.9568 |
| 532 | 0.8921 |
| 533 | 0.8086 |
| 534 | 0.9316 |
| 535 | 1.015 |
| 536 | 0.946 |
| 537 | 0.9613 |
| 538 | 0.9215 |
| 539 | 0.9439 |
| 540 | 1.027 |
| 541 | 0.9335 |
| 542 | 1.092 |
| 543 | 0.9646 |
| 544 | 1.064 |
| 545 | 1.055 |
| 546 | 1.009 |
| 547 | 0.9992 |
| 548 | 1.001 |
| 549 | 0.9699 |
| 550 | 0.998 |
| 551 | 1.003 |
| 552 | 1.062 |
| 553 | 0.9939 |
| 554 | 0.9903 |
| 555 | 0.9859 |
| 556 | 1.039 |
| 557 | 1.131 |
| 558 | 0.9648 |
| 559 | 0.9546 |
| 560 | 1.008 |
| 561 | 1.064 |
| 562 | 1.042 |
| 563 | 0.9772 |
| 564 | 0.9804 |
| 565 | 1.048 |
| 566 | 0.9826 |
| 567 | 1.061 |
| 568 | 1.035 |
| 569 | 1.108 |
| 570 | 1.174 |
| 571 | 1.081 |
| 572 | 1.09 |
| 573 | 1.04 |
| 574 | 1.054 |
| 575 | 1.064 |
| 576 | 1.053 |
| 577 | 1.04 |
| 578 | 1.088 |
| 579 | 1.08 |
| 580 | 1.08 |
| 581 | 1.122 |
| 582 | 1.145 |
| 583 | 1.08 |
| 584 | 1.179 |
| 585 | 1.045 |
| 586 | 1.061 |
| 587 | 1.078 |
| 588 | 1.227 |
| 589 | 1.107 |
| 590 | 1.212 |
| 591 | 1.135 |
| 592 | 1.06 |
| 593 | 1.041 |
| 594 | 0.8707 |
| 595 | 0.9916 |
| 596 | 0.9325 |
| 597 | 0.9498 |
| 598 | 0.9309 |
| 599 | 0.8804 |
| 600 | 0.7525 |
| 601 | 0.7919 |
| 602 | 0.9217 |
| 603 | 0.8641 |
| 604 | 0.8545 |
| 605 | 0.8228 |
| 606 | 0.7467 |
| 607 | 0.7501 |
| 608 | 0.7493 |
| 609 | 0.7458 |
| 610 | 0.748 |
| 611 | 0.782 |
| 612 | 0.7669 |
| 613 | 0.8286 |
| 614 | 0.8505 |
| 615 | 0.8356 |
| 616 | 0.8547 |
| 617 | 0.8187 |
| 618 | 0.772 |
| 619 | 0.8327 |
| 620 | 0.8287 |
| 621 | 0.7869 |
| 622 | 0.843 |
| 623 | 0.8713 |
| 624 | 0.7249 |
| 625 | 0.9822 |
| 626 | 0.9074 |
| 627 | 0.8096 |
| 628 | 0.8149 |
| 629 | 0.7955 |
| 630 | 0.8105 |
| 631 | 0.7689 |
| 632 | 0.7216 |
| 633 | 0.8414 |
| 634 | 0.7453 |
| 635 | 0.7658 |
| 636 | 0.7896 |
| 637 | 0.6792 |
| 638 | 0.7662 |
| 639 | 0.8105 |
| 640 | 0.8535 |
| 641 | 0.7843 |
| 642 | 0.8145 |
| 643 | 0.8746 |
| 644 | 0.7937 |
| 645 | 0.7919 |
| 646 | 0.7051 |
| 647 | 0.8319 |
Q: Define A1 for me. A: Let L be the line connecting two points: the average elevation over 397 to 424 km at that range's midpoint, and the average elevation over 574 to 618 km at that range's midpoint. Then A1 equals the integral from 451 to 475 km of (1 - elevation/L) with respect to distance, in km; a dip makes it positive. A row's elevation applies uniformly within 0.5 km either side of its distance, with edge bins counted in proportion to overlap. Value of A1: 2.9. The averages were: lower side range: 1.33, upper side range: 0.951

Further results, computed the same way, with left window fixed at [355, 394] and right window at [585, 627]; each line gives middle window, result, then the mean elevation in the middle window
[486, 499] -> 2.0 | 0.837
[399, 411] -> -3.0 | 1.33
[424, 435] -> -3.3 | 1.36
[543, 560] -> -1.3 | 1.01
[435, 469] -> -4.5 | 1.16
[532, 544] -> -0.1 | 0.96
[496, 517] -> 0.8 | 0.941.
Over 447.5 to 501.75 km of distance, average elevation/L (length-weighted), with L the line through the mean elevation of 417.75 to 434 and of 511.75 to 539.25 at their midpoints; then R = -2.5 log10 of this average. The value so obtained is 0.20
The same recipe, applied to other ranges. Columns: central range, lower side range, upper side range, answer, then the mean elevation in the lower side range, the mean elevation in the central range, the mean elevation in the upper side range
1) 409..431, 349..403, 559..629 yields -0.24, 1.12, 1.35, 0.953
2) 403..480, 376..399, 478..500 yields -0.20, 1.16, 1.21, 0.866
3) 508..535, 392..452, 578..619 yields 0.06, 1.3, 1.03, 0.937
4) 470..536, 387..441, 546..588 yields 0.20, 1.31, 0.956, 1.05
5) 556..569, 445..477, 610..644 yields -0.12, 1.09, 1.02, 0.809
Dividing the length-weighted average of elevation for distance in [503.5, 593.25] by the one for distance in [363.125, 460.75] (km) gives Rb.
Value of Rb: 0.85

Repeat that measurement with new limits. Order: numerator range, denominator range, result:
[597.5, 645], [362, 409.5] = 0.70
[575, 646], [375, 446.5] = 0.71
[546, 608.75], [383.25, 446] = 0.78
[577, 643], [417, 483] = 0.76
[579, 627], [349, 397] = 0.84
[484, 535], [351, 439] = 0.79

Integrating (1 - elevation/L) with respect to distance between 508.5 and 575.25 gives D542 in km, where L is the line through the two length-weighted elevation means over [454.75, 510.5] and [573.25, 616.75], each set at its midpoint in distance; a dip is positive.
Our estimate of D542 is -4.8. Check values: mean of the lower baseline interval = 0.956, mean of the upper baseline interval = 0.957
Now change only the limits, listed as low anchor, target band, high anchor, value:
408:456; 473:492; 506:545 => 4.3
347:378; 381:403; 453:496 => -3.6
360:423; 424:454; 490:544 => -4.1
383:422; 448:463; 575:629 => 0.5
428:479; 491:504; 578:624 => 2.6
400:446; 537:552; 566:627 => 0.9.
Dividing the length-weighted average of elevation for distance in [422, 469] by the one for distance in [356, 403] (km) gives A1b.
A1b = 1.07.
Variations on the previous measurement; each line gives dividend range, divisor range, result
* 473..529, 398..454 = 0.73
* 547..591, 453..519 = 1.09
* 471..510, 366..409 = 0.77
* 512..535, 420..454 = 0.82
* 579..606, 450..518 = 1.03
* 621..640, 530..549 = 0.82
